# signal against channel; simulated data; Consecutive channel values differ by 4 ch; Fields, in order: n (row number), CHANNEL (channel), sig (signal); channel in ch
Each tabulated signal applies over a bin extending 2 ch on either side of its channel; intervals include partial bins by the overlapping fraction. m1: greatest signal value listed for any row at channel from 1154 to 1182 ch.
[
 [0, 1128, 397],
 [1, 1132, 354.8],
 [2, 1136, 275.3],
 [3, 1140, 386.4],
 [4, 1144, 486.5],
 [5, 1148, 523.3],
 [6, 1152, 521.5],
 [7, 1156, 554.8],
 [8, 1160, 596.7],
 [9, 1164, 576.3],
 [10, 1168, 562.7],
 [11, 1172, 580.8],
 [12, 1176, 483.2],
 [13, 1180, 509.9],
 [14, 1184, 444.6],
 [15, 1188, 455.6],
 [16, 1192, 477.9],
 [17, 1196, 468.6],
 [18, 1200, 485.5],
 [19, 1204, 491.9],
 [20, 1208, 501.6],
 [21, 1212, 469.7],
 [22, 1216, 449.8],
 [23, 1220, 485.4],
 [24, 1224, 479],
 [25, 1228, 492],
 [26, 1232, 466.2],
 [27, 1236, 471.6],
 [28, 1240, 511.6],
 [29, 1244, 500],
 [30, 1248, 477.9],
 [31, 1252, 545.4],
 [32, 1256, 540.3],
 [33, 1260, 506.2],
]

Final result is 596.7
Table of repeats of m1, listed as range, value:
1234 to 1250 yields 511.6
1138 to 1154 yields 523.3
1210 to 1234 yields 492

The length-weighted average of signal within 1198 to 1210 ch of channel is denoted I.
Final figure 493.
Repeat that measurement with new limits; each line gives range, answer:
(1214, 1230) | 477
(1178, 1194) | 472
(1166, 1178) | 542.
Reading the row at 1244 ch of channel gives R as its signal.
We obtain 500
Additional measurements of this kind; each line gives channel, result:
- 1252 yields 545.4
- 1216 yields 449.8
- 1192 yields 477.9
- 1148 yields 523.3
